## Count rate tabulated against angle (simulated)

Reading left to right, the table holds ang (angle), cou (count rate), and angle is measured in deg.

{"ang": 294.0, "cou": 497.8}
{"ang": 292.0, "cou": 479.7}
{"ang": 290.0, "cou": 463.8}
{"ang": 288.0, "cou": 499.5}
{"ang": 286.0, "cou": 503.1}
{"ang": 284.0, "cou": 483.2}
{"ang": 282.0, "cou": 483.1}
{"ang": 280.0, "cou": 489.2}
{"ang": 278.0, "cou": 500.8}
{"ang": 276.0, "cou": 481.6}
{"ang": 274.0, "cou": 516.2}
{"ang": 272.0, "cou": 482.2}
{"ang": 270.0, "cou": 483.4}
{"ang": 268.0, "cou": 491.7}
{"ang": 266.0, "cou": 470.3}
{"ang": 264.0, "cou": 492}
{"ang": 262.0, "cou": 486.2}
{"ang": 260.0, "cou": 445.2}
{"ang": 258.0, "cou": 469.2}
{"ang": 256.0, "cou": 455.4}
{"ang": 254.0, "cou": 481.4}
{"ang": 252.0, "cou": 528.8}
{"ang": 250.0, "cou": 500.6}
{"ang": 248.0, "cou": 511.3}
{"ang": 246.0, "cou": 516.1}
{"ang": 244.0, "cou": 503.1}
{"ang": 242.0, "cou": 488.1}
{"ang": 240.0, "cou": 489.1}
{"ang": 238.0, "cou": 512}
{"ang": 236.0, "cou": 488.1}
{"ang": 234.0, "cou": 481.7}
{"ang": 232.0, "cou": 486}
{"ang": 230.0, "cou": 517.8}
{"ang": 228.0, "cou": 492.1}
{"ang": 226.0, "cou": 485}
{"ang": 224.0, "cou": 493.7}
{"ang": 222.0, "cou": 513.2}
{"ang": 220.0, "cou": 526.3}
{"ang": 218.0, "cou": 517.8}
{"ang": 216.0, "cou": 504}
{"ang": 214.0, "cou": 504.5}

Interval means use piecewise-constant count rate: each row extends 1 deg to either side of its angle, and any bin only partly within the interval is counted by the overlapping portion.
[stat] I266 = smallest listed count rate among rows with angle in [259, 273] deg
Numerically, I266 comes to 445.2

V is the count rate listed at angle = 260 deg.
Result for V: 445.2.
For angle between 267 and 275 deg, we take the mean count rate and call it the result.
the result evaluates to 493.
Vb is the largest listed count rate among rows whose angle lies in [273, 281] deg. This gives 516.2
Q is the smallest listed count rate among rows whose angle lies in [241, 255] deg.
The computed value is 481.4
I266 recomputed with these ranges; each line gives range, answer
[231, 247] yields 481.7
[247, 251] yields 500.6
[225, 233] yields 485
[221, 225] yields 493.7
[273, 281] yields 481.6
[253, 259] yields 455.4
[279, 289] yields 483.1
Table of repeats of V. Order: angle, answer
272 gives 482.2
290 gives 463.8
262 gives 486.2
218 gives 517.8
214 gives 504.5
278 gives 500.8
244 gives 503.1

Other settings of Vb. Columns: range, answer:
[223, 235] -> 517.8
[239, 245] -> 503.1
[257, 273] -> 492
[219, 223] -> 526.3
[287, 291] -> 499.5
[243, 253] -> 528.8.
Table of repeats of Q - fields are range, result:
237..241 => 489.1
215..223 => 504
